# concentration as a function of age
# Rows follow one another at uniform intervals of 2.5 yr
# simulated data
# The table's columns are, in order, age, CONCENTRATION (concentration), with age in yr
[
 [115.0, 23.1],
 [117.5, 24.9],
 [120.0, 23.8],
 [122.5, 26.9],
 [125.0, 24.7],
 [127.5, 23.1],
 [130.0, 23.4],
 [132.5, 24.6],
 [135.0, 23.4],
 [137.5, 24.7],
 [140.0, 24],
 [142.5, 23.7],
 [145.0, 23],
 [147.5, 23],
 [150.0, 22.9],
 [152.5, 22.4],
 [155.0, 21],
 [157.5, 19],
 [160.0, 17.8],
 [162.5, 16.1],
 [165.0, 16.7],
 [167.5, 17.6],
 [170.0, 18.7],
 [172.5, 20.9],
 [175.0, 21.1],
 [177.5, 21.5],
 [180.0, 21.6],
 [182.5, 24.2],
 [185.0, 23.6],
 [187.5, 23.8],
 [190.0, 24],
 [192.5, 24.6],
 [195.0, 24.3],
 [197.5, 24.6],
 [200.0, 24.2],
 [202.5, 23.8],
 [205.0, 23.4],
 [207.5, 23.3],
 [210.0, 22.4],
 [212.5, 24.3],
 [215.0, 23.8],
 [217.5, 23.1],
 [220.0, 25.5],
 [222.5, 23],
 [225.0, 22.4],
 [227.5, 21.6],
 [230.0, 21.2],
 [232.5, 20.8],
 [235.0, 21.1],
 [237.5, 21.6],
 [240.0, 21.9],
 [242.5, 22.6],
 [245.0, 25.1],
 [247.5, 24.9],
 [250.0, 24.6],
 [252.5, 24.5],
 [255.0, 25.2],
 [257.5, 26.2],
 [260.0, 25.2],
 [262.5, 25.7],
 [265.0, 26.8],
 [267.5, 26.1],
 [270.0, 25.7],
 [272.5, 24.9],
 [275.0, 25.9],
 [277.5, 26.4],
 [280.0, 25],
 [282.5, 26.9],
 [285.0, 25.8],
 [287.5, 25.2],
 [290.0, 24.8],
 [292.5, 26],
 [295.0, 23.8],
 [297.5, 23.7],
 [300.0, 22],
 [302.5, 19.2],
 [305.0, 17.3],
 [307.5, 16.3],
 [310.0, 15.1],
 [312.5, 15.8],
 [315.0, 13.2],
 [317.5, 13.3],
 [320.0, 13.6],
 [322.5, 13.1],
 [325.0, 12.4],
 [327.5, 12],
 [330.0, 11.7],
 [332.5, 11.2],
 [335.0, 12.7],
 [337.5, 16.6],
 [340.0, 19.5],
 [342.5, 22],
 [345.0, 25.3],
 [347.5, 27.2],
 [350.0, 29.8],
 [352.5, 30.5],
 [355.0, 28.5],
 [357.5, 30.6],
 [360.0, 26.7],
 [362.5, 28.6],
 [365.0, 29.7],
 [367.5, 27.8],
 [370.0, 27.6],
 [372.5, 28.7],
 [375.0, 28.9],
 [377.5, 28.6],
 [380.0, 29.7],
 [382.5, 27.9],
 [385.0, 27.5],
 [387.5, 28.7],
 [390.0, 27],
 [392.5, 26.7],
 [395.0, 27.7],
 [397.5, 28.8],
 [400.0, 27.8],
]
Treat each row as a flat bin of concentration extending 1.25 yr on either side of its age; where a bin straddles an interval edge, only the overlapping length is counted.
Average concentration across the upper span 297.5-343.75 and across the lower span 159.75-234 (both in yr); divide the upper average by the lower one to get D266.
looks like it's 0.70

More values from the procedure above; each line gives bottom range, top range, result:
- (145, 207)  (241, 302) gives 1.15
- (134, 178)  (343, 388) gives 1.35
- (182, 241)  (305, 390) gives 0.96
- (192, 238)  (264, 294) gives 1.12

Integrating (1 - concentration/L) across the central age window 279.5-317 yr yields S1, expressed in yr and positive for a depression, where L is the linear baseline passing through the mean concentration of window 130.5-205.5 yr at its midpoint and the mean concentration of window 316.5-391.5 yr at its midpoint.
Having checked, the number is 2.99 yr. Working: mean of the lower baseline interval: 22.1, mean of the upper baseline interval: 23.3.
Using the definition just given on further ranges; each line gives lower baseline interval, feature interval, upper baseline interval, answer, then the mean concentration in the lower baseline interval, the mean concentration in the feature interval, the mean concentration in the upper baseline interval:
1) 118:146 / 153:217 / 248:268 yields 7.4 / 24.1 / 21.9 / 25.5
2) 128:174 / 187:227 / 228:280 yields -1.4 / 21.3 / 23.7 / 24.3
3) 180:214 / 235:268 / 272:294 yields 0.7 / 23.8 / 24.5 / 25.7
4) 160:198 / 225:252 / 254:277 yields 2.0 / 21.4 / 22.6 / 25.8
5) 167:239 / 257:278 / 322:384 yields -2.5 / 22.7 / 25.8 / 23.6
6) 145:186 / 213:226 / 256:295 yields -0.3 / 20.6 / 23.6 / 25.7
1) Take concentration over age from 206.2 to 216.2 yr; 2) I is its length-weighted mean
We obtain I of 23.4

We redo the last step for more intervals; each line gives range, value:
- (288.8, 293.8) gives 25.4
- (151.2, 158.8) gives 20.8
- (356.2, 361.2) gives 28.7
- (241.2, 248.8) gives 24.2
